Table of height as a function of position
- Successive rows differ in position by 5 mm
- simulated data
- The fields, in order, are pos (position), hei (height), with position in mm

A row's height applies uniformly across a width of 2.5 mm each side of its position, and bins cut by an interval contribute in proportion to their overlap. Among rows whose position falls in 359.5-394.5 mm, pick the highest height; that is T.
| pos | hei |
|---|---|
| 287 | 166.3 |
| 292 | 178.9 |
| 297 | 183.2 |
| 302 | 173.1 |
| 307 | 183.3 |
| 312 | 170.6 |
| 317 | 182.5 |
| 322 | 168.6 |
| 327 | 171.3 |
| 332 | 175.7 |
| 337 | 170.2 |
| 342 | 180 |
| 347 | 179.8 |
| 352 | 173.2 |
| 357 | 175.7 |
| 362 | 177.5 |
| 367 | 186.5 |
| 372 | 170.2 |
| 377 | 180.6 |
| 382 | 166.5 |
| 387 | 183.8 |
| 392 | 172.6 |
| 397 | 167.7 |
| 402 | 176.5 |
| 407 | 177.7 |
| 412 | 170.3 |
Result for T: 186.5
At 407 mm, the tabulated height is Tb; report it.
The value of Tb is 177.7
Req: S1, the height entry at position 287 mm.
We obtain 166.3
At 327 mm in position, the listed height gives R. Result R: 171.3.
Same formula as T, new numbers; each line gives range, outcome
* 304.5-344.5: 183.3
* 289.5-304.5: 183.2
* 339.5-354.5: 180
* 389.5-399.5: 172.6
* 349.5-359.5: 175.7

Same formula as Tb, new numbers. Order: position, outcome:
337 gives 170.2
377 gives 180.6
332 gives 175.7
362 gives 177.5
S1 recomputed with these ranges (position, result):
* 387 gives 183.8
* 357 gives 175.7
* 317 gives 182.5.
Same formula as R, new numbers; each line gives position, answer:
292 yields 178.9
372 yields 170.2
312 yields 170.6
